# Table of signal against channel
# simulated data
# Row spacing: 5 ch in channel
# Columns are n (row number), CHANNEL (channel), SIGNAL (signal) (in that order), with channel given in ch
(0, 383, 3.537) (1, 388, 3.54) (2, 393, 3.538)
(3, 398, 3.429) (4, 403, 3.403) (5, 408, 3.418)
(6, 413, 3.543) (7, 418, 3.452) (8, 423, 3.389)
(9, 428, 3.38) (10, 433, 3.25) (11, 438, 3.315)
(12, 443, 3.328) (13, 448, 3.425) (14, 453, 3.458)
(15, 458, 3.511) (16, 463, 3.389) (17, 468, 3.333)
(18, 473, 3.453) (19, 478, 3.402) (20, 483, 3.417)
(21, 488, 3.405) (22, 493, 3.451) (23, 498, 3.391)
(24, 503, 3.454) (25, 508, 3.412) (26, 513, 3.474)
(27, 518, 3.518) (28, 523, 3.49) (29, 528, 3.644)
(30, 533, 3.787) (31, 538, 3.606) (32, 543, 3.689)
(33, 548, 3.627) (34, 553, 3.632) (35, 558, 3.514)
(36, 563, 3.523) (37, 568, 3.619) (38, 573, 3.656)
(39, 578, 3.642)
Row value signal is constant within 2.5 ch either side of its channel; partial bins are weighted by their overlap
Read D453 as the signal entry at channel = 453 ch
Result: 3.458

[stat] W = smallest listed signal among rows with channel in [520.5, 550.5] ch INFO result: 3.49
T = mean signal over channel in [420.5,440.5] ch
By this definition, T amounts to 3.33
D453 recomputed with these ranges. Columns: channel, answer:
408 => 3.418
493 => 3.451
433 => 3.25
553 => 3.632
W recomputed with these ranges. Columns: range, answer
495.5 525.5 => 3.391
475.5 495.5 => 3.402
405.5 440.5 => 3.25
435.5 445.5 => 3.315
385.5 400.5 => 3.429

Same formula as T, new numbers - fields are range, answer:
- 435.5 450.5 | 3.36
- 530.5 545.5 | 3.69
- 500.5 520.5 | 3.46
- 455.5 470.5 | 3.41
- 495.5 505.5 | 3.42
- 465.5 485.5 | 3.4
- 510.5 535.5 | 3.58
